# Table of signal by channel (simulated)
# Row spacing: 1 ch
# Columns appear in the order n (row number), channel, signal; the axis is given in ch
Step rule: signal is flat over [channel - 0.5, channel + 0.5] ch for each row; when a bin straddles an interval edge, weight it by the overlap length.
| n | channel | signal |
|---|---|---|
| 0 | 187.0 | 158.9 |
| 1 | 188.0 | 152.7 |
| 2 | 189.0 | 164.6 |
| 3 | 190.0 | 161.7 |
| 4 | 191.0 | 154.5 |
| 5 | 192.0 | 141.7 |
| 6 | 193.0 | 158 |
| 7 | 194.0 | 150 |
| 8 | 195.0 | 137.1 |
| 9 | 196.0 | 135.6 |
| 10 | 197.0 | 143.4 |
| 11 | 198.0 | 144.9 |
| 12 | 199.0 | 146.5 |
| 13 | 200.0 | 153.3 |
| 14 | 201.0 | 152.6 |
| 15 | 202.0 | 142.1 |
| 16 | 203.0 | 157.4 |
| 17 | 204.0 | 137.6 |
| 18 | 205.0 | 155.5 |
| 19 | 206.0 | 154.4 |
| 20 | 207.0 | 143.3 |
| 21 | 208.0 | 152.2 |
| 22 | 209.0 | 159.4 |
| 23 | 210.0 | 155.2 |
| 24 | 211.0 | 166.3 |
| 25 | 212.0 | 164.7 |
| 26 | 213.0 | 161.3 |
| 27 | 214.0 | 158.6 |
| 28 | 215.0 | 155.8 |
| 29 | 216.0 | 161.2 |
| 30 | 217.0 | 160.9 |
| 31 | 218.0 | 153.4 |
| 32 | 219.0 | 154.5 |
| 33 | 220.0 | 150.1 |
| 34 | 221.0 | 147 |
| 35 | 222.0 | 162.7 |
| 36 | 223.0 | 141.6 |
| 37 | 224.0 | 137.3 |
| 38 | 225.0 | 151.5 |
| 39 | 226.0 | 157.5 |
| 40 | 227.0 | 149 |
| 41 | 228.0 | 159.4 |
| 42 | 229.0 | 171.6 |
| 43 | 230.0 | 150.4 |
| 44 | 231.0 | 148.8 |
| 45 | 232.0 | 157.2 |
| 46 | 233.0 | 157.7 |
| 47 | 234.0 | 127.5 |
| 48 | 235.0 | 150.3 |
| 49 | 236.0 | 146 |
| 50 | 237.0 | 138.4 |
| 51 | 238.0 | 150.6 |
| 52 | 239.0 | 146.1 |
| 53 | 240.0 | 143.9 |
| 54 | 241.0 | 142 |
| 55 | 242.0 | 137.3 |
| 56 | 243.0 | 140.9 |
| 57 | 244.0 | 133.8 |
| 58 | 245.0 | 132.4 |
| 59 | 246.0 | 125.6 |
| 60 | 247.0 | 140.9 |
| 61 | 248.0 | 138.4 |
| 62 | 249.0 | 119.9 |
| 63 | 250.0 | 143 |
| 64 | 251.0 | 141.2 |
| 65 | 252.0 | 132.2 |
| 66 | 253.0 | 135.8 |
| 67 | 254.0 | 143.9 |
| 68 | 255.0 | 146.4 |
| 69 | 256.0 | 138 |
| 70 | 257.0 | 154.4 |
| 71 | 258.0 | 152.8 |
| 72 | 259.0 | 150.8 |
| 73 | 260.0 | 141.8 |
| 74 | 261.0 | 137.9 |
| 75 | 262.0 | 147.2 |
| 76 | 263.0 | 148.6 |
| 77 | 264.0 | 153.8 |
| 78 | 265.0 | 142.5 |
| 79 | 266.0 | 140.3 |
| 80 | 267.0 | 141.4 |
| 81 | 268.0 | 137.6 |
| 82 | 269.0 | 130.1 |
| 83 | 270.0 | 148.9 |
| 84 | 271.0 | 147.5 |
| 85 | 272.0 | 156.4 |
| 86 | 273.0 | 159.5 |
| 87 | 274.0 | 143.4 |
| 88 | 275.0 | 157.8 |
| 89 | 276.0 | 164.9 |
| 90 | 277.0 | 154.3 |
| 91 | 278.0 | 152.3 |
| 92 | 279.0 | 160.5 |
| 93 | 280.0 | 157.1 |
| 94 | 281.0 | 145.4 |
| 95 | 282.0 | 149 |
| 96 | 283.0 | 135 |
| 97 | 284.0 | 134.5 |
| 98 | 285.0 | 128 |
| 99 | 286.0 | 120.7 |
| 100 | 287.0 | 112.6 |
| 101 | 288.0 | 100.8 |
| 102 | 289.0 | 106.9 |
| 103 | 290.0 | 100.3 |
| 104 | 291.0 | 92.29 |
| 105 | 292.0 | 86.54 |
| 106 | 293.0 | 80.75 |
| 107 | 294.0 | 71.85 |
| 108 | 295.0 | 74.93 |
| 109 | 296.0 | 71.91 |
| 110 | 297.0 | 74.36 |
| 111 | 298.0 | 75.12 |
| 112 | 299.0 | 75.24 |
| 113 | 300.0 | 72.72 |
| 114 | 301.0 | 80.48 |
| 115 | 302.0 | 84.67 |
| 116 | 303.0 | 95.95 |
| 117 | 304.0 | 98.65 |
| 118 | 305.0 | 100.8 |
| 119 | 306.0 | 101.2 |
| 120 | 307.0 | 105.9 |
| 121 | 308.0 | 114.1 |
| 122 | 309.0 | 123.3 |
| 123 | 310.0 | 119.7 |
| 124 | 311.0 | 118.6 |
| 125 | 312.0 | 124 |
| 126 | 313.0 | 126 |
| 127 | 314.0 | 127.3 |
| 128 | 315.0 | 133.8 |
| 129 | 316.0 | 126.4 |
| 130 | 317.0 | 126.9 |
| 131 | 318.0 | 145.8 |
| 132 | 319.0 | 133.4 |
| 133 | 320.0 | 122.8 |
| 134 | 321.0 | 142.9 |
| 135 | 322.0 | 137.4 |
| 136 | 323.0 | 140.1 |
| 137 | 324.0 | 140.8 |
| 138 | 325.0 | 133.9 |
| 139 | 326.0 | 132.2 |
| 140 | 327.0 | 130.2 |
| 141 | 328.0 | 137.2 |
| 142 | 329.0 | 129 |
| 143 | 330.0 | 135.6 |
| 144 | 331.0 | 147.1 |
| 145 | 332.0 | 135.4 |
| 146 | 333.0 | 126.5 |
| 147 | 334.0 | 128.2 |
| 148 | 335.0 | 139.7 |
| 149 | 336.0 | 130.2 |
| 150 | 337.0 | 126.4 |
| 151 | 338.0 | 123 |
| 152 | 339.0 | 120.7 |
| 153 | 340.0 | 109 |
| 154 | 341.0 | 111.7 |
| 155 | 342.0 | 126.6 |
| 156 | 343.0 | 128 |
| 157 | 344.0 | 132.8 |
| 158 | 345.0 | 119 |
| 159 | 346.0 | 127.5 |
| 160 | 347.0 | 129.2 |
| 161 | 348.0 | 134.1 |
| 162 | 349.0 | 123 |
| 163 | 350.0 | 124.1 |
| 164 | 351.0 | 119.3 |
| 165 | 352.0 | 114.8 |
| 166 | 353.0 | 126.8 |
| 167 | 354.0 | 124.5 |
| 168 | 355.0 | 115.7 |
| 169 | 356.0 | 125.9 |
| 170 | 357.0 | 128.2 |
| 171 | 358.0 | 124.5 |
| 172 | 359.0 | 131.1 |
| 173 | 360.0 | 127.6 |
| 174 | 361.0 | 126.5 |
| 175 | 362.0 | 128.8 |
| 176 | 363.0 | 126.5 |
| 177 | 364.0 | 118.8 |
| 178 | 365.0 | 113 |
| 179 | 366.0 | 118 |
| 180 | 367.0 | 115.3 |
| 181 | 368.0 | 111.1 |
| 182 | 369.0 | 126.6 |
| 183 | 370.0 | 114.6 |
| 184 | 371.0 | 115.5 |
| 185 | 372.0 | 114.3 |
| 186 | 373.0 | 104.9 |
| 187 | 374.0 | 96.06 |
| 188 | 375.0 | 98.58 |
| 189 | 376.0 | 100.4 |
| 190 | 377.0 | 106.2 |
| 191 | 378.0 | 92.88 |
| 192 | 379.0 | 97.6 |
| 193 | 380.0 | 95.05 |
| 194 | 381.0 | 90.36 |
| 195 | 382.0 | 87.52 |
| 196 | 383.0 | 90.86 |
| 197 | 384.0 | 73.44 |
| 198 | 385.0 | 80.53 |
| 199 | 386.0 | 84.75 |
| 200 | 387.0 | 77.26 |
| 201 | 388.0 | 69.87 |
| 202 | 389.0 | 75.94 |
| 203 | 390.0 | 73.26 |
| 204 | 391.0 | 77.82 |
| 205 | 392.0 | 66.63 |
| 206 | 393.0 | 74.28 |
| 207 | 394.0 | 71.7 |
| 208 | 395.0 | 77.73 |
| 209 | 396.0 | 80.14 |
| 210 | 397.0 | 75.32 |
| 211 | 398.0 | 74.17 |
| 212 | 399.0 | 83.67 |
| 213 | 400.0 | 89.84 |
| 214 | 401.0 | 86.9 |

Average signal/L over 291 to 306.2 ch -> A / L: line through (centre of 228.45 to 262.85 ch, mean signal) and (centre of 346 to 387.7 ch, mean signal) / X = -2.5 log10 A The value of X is 0.48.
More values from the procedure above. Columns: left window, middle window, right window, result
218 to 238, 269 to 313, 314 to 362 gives 0.19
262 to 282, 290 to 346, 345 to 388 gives 0.13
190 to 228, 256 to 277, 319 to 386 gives -0.07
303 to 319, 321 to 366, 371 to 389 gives -0.20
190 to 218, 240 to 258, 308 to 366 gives 0.04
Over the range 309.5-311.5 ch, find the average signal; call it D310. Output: 119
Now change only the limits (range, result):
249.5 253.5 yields 138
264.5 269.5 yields 138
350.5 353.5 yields 120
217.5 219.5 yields 154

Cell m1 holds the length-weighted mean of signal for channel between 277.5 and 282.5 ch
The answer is 153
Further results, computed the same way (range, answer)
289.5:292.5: 93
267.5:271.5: 141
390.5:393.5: 72.9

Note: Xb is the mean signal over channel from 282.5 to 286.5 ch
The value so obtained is 130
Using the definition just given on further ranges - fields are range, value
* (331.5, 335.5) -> 132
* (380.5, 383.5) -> 89.6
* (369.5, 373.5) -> 112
